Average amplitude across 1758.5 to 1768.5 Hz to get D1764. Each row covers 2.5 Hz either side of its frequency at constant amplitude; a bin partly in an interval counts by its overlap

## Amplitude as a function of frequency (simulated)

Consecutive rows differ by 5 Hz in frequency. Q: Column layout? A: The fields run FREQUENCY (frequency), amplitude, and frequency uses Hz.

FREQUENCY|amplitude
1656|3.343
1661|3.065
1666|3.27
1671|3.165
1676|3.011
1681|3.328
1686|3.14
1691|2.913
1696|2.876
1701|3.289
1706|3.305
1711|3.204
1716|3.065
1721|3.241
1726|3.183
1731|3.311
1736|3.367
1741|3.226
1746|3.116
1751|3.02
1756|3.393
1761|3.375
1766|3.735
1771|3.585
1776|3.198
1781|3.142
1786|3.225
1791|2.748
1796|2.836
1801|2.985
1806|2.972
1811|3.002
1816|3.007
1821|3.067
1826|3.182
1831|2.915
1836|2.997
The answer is 3.55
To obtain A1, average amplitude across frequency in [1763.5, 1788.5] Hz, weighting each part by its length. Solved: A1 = 3.38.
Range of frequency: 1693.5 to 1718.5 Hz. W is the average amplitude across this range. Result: 3.15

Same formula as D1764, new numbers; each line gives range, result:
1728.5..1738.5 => 3.34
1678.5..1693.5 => 3.13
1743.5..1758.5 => 3.18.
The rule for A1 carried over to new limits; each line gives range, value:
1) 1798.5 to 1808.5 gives 2.98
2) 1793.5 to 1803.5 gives 2.91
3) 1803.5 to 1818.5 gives 2.99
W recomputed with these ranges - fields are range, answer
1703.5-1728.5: 3.2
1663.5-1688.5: 3.18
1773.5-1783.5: 3.17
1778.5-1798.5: 2.99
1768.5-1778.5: 3.39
